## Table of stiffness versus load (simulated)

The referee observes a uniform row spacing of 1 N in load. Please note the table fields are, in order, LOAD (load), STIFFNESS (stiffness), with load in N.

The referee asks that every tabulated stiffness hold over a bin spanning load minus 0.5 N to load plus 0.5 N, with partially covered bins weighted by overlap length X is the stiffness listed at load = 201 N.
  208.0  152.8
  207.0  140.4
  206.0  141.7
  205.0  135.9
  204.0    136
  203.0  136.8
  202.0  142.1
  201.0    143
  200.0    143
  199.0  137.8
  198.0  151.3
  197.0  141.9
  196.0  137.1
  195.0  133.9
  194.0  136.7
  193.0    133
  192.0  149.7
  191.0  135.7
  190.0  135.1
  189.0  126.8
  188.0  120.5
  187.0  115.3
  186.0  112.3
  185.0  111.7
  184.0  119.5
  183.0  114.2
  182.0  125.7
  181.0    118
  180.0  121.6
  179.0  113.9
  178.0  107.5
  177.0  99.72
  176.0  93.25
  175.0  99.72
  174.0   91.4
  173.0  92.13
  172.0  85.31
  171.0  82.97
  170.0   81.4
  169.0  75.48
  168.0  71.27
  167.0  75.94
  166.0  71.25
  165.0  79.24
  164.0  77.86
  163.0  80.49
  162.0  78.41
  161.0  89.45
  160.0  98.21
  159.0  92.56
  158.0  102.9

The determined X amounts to 143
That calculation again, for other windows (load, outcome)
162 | 78.41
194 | 136.7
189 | 126.8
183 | 114.2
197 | 141.9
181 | 118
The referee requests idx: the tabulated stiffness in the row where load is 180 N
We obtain 121.6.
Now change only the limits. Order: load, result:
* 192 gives 149.7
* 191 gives 135.7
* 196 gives 137.1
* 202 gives 142.1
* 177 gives 99.72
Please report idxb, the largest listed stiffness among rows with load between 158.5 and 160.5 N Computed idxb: 98.21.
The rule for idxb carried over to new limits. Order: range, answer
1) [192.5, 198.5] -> 151.3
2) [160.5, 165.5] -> 89.45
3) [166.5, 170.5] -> 81.4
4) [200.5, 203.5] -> 143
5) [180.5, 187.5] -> 125.7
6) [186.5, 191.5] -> 135.7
